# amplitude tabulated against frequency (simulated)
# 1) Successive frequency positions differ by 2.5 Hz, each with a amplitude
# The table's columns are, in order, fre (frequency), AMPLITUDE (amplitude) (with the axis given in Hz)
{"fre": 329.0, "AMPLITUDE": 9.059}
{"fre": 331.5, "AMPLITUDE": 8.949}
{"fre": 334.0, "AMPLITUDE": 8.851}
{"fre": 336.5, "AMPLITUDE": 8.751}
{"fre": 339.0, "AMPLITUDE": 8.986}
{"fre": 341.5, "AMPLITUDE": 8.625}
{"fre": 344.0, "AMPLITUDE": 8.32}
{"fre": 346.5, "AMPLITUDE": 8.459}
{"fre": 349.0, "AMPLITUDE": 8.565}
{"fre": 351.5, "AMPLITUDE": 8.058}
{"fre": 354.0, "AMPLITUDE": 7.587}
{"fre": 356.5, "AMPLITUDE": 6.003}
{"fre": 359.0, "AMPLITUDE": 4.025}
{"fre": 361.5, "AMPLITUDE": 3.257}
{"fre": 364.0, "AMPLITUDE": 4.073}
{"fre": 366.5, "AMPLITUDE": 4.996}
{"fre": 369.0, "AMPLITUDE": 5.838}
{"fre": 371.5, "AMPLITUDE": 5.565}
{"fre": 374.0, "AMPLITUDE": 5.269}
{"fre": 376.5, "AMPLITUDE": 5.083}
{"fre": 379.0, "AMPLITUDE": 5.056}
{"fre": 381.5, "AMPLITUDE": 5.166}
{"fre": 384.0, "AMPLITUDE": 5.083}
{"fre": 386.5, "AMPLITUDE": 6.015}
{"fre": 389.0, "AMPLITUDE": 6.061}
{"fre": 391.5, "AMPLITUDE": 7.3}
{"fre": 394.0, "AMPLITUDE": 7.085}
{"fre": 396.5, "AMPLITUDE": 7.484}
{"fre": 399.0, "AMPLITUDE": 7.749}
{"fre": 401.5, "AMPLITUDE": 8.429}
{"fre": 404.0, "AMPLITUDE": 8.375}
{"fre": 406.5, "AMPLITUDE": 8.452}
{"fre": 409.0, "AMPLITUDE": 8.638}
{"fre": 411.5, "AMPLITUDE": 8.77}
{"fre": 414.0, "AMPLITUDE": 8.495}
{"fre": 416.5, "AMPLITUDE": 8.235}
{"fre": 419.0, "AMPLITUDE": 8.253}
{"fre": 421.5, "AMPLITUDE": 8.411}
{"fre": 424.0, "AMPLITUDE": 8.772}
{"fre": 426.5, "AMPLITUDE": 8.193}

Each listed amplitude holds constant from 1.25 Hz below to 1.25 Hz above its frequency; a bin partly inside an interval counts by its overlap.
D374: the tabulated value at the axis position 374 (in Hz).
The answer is 5.269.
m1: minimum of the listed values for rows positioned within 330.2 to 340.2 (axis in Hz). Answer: 8.751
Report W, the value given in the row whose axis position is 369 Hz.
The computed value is 5.838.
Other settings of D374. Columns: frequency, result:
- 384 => 5.083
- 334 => 8.851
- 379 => 5.056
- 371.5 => 5.565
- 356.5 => 6.003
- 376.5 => 5.083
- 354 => 7.587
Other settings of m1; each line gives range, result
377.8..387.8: 5.056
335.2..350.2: 8.32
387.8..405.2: 6.061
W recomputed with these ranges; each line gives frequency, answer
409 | 8.638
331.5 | 8.949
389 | 6.061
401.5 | 8.429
